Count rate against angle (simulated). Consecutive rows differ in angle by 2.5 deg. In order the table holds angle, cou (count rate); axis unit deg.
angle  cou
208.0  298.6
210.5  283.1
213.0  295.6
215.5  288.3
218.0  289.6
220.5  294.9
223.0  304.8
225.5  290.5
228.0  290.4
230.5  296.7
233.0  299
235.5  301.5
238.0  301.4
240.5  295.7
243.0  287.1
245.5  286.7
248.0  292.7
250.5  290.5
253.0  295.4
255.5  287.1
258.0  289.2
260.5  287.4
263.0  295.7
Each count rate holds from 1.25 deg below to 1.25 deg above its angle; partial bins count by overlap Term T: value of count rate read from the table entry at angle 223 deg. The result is 304.8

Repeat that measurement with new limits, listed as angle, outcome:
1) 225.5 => 290.5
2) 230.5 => 296.7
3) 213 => 295.6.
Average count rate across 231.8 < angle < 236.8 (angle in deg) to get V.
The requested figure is 300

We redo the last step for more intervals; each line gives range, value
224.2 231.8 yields 293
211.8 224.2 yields 295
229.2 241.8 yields 299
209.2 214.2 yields 289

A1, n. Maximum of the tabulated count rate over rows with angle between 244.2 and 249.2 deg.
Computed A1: 292.7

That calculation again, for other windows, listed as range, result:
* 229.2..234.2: 299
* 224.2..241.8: 301.5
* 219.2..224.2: 304.8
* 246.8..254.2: 295.4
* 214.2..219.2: 289.6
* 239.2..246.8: 295.7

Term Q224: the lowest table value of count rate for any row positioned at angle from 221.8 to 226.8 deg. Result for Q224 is 290.5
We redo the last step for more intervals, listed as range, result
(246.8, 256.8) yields 287.1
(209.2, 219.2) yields 283.1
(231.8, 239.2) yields 299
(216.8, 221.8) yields 289.6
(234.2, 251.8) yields 286.7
